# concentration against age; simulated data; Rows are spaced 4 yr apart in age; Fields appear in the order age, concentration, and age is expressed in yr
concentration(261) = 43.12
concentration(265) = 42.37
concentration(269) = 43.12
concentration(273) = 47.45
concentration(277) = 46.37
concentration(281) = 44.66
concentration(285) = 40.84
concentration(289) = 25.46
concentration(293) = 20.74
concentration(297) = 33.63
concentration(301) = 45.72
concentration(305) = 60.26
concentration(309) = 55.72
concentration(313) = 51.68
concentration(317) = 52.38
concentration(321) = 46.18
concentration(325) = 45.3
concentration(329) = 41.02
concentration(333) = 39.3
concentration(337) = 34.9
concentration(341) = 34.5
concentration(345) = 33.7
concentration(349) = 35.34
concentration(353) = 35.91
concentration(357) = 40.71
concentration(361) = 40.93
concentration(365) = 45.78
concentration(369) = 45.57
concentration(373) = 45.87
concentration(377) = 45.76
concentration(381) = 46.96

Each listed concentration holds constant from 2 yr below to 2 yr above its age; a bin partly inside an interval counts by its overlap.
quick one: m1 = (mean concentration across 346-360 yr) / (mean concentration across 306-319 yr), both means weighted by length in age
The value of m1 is 0.69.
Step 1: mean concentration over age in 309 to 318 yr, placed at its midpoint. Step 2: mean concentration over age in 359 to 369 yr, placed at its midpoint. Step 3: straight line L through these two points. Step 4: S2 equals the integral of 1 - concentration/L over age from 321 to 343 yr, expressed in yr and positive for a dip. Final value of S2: 4.4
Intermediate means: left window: 52.8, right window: 43.8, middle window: 39.7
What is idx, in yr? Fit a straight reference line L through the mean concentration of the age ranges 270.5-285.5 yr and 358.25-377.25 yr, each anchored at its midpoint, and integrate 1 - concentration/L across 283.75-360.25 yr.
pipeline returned 7.1 yr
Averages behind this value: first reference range 45.2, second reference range 44.5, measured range 40.7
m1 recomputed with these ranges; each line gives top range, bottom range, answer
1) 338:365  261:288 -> 0.86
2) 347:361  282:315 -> 0.90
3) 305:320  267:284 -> 1.19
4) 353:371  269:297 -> 1.13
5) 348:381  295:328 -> 0.87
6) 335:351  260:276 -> 0.78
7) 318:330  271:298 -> 1.21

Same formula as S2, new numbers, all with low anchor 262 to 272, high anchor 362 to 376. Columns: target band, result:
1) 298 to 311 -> -2.4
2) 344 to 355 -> 2.4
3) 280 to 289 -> 1.0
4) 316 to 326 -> -0.8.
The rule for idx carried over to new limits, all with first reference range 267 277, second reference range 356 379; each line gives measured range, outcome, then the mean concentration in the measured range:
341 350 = 2.04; 34.4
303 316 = -3.06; 55.6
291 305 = 2.46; 37.2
